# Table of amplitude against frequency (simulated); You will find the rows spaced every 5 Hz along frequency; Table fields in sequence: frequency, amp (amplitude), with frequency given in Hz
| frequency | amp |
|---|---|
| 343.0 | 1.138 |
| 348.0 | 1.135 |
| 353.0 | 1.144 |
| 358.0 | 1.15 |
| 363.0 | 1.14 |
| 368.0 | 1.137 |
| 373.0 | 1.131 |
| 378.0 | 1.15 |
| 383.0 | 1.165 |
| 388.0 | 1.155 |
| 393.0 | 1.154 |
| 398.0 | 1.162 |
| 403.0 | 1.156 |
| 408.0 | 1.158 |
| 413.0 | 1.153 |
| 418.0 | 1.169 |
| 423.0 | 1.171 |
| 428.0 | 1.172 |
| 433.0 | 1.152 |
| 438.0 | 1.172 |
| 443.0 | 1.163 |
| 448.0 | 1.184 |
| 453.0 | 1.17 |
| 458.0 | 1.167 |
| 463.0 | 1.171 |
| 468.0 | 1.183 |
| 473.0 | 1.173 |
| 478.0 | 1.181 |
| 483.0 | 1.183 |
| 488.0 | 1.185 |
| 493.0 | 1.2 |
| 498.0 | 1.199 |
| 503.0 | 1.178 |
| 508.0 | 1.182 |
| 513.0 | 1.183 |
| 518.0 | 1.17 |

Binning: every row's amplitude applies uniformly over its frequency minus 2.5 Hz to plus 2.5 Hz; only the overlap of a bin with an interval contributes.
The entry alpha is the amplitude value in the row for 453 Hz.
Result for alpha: 1.17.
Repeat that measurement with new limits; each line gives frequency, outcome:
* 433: 1.152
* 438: 1.172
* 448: 1.184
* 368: 1.137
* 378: 1.15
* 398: 1.162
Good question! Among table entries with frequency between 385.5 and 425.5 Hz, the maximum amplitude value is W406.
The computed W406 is 1.171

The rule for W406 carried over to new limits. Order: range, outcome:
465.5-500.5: 1.2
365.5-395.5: 1.165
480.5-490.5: 1.185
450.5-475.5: 1.183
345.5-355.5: 1.144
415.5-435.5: 1.172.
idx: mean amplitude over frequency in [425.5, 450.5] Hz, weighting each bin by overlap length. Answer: 1.17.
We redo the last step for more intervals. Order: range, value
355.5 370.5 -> 1.14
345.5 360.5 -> 1.14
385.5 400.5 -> 1.16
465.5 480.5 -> 1.18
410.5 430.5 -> 1.17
